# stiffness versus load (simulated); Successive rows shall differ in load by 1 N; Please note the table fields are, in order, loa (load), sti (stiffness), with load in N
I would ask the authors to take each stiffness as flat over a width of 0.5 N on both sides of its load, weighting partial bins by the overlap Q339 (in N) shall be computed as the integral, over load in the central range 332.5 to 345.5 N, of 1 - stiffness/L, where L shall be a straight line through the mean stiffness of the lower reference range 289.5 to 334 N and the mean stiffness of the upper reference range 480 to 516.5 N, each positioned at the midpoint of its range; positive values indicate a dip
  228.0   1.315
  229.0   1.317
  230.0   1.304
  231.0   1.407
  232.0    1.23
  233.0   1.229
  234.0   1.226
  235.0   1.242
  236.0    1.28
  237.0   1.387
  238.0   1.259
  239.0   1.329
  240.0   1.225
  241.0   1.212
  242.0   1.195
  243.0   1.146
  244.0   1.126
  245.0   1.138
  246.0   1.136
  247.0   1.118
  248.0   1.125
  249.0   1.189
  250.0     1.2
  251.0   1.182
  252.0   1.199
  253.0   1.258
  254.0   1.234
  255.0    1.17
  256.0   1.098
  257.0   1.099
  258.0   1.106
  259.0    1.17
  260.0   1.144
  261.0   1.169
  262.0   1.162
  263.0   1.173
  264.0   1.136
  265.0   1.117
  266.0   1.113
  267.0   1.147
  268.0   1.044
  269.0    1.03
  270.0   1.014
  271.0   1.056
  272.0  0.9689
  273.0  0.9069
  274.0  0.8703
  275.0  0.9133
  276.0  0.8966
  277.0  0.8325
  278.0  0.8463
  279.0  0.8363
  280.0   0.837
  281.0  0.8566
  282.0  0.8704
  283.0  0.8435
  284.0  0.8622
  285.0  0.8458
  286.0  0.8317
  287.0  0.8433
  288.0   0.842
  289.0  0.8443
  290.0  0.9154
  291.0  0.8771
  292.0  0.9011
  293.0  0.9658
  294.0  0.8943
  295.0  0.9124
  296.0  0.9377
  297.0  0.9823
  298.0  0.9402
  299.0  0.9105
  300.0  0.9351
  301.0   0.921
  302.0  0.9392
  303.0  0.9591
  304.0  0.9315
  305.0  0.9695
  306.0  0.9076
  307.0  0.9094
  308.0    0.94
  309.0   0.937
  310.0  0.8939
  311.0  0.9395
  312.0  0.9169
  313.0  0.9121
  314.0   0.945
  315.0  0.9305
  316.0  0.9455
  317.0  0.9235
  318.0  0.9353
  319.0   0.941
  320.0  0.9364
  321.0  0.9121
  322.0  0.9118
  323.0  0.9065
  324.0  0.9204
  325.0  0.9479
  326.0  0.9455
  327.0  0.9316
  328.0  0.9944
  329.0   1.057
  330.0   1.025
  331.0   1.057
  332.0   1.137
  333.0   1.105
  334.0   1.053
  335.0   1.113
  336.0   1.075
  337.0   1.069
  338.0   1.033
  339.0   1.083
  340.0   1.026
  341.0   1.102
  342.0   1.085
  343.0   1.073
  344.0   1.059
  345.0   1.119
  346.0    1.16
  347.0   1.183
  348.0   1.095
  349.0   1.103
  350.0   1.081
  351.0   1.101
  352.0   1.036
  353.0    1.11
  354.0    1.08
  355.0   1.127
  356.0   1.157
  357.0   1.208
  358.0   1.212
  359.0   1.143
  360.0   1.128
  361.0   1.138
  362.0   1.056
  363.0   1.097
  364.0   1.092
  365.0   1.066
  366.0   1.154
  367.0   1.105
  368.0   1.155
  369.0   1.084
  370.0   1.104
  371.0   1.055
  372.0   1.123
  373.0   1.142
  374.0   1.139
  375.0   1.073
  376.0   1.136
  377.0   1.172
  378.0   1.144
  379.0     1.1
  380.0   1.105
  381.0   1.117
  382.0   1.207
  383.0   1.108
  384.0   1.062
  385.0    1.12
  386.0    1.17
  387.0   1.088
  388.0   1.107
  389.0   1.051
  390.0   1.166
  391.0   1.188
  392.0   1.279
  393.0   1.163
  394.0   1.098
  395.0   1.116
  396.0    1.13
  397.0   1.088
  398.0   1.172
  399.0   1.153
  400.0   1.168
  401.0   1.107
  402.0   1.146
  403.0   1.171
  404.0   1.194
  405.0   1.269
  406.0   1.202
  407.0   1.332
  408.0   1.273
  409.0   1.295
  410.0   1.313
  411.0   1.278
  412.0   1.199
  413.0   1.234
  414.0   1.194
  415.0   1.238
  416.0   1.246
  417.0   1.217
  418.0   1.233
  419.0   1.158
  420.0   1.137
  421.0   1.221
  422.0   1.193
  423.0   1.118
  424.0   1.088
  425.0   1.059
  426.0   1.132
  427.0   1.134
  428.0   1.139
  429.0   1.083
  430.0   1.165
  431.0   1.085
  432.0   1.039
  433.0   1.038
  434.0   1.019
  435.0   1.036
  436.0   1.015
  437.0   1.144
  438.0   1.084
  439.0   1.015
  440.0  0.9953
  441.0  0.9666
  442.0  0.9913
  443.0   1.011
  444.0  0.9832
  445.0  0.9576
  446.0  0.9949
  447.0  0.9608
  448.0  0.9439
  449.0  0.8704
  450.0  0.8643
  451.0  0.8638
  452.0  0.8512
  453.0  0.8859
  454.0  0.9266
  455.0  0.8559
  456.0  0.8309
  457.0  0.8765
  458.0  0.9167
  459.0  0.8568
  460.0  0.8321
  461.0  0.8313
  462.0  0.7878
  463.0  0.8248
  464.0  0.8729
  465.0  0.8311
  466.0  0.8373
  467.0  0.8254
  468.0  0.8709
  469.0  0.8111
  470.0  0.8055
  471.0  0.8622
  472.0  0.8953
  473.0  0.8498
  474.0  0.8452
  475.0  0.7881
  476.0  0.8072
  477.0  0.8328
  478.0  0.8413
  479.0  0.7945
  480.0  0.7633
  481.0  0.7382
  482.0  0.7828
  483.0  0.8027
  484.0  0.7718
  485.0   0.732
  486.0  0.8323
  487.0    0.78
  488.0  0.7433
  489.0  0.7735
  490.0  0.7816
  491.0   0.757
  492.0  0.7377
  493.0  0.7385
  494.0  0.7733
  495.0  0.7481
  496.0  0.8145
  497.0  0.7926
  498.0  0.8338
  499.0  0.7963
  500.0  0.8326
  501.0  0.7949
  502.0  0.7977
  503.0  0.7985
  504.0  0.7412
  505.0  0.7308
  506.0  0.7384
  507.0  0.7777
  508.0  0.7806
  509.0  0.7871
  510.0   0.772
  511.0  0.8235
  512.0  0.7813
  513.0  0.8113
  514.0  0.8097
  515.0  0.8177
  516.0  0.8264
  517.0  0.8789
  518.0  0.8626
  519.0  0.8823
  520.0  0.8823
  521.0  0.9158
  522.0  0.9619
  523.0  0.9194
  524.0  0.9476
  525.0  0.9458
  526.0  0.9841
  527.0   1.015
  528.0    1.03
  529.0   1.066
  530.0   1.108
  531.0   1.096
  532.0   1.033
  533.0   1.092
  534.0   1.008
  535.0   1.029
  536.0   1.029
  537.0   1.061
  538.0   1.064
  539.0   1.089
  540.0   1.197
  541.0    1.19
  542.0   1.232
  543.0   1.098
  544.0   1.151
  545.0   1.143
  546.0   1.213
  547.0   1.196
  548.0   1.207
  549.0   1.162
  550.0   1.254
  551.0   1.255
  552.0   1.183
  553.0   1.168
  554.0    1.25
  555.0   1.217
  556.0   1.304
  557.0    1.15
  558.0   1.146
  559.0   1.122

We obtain -2.2 N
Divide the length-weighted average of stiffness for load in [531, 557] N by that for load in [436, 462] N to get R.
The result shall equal 1.2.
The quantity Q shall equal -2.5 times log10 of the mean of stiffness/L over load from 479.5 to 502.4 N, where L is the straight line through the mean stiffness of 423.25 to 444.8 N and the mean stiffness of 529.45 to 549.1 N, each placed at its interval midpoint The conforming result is 0.37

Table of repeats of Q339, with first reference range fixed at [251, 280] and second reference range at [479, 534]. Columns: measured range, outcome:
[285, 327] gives 4.3 N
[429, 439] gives -1.7 N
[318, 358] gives -2.4 N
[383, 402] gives -3.8 N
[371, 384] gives -2.2 N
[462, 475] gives 0.6 N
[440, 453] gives -0.6 N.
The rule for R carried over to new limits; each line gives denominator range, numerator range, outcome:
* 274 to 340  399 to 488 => 1.06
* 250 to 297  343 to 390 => 1.12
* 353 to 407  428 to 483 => 0.80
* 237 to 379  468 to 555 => 0.88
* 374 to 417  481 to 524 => 0.69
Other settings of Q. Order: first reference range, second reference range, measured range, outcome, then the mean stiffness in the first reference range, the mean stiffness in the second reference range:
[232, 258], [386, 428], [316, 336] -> 0.20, 1.2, 1.18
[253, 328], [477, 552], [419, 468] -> -0.05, 0.962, 0.917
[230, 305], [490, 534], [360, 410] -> -0.19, 1.05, 0.862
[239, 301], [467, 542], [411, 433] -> -0.24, 1.02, 0.87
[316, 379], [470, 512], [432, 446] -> -0.15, 1.07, 0.79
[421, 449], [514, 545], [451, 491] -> 0.25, 1.05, 1.01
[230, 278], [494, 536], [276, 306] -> 0.23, 1.14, 0.88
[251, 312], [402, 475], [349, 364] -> -0.12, 0.978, 1.03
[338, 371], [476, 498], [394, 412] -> -0.21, 1.11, 0.78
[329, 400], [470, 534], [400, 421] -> -0.19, 1.11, 0.843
